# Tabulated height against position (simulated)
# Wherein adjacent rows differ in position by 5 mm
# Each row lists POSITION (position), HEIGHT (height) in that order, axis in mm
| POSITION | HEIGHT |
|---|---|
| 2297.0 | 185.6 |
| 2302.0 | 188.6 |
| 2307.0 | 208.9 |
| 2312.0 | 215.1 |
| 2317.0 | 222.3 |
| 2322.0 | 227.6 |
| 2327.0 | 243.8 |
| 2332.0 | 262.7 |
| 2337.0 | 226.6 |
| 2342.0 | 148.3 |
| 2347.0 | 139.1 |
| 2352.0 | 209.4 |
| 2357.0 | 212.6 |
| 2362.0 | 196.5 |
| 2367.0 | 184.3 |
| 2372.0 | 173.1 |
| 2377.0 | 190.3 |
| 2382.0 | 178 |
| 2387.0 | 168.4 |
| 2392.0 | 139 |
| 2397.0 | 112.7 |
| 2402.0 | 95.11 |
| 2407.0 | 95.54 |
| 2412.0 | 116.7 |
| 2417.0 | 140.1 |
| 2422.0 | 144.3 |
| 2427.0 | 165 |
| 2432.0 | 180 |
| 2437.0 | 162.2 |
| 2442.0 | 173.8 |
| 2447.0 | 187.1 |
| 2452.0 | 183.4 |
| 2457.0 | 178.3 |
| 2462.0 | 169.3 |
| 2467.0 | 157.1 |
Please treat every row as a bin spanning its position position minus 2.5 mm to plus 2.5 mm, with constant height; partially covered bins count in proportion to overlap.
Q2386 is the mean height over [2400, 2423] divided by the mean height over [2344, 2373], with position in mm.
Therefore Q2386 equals 0.6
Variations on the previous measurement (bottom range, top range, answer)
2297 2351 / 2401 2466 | 0.75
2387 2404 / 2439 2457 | 1.46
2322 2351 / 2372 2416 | 0.67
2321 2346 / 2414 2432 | 0.71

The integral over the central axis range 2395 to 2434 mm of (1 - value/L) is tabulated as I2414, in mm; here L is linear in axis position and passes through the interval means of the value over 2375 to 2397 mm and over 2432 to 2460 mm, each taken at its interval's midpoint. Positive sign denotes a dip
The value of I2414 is 8.9 mm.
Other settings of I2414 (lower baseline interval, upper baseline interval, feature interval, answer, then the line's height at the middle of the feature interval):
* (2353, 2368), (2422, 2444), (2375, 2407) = 7.7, 186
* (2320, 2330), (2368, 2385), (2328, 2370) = 2.4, 211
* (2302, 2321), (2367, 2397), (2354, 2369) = -1.6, 180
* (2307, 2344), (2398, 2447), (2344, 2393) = 1.6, 186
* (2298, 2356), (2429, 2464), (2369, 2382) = 0.9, 195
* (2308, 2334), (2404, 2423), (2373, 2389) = -1.8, 161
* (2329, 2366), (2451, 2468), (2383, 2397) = 3.0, 189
